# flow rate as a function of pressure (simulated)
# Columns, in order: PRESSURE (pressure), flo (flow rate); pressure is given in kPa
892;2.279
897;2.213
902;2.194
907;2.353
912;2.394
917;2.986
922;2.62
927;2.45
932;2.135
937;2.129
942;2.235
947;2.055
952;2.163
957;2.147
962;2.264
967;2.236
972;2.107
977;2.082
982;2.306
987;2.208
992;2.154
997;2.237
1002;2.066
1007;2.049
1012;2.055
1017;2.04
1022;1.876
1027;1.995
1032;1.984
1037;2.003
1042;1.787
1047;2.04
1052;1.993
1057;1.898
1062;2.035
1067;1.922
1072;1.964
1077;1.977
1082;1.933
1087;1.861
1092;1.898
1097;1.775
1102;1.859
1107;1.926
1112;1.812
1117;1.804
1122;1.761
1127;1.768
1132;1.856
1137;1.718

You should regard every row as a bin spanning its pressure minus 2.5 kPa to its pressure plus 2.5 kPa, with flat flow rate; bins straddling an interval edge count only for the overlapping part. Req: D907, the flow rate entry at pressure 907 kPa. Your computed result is 2.353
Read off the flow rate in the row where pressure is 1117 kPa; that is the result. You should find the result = 1.804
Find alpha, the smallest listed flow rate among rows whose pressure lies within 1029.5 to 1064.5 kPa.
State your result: 1.787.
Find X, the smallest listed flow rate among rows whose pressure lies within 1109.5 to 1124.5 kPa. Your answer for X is 1.761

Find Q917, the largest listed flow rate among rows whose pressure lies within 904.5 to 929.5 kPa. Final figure 2.986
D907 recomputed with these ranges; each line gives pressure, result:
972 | 2.107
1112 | 1.812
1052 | 1.993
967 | 2.236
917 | 2.986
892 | 2.279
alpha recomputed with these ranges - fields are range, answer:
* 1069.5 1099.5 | 1.775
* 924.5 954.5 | 2.055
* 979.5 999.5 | 2.154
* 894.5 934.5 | 2.135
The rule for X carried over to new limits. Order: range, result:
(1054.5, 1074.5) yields 1.898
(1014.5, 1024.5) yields 1.876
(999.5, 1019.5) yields 2.04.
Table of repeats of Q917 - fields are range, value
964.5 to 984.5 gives 2.306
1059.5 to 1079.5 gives 2.035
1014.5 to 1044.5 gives 2.04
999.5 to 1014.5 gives 2.066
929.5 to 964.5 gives 2.264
